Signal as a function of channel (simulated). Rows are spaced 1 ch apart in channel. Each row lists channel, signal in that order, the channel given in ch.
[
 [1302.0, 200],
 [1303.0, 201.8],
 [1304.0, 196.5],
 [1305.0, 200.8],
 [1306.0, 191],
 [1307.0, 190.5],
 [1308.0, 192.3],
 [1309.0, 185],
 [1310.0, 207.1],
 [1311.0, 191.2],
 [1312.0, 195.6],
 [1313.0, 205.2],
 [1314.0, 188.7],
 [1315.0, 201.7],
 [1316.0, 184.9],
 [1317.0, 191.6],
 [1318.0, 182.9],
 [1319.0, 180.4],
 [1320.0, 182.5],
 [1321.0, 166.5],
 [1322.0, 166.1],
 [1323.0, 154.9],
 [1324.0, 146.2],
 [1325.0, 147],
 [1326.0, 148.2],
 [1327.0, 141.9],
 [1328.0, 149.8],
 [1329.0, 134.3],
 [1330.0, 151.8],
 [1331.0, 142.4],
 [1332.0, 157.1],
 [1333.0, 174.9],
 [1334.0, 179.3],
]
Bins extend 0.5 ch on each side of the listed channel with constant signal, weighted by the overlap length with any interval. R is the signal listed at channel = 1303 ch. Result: 201.8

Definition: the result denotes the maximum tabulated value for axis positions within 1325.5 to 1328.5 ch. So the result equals 149.8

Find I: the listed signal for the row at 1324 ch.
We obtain 146.2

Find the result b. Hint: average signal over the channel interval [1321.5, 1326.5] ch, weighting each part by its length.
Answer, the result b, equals 152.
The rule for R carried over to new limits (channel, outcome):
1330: 151.8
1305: 200.8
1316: 184.9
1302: 200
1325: 147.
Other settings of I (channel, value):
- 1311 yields 191.2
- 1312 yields 195.6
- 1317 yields 191.6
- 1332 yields 157.1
